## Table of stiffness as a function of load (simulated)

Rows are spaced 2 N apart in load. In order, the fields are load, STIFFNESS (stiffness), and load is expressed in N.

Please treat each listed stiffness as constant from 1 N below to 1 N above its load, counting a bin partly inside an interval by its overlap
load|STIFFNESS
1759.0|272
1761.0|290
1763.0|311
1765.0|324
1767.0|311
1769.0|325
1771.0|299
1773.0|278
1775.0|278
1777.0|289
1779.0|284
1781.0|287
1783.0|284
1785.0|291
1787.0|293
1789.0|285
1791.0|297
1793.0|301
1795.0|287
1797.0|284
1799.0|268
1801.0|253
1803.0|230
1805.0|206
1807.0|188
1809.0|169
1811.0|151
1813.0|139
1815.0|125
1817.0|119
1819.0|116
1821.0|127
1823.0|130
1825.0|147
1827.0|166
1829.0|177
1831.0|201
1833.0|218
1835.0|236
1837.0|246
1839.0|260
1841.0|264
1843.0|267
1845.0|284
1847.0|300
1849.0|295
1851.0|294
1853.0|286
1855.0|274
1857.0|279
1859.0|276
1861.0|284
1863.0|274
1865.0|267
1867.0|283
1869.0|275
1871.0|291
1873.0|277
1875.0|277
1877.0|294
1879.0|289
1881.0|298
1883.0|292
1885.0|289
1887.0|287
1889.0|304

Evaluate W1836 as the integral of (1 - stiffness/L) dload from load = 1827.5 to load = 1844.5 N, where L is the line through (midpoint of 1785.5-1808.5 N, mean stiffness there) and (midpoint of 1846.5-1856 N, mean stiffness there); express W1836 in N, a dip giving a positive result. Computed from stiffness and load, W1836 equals 2.9 N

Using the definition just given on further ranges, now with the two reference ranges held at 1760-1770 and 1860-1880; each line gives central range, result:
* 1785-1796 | 0.4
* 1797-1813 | 4.8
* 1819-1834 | 6.7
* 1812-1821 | 5.2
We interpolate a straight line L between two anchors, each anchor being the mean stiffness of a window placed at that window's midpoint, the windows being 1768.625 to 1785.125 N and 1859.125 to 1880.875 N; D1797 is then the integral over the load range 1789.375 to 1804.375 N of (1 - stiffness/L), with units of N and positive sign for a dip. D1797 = 0.8 N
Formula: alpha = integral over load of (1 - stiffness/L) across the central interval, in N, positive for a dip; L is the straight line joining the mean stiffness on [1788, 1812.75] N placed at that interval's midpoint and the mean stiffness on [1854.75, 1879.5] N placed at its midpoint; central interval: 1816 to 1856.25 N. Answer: 6.5 N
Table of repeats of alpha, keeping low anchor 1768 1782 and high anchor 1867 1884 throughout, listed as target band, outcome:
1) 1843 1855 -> 0.0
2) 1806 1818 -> 5.8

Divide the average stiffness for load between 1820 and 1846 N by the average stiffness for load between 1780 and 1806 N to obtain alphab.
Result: 0.76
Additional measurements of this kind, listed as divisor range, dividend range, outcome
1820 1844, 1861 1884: 1.39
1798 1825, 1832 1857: 1.58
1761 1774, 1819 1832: 0.50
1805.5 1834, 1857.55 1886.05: 1.81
